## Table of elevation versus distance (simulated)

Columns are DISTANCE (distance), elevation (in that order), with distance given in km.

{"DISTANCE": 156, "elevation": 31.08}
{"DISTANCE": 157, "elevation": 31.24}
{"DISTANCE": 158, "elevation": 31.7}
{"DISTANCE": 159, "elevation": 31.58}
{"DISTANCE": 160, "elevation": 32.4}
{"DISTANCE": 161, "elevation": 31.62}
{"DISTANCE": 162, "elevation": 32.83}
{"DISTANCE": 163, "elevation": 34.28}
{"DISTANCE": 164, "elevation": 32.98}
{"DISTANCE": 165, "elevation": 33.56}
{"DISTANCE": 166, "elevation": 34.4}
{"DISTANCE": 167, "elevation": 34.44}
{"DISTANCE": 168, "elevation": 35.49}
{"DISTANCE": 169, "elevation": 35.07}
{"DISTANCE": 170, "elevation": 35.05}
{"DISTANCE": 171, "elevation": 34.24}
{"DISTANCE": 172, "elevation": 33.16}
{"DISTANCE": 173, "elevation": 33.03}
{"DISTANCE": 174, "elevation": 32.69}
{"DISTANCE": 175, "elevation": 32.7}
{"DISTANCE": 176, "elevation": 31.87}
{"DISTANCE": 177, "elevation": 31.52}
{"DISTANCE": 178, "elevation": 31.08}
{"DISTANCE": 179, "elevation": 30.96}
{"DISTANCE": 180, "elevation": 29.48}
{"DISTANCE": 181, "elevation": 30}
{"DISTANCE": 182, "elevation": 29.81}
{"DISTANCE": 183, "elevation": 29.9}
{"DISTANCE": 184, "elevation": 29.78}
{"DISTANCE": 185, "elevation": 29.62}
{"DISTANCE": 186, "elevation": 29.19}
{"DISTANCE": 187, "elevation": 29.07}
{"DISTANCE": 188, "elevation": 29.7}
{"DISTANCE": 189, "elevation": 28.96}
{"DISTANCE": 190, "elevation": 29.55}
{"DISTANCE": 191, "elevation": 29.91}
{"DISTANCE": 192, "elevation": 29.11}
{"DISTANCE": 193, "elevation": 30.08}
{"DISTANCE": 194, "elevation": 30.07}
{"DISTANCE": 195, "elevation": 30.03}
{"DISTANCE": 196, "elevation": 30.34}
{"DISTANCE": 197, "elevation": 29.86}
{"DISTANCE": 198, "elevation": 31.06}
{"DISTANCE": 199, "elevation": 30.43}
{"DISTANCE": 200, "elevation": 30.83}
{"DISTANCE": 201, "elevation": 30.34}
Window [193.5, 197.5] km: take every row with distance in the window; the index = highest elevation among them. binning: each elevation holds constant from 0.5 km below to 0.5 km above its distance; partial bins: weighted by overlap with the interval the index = 30.34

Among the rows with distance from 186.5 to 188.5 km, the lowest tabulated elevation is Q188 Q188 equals 29.07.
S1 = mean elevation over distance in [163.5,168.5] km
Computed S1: 34.2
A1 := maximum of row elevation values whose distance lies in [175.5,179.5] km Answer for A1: 31.87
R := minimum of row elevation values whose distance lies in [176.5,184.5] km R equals 29.48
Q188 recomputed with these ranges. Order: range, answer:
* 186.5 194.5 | 28.96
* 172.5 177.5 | 31.52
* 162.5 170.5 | 32.98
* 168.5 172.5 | 33.16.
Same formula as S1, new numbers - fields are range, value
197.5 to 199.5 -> 30.7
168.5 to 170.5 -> 35.1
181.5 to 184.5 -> 29.8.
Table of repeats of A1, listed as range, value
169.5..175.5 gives 35.05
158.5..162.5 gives 32.83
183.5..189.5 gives 29.78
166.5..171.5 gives 35.49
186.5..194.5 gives 30.08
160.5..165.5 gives 34.28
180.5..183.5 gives 30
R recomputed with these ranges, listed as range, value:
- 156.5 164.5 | 31.24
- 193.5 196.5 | 30.03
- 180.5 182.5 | 29.81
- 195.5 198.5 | 29.86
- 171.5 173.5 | 33.03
